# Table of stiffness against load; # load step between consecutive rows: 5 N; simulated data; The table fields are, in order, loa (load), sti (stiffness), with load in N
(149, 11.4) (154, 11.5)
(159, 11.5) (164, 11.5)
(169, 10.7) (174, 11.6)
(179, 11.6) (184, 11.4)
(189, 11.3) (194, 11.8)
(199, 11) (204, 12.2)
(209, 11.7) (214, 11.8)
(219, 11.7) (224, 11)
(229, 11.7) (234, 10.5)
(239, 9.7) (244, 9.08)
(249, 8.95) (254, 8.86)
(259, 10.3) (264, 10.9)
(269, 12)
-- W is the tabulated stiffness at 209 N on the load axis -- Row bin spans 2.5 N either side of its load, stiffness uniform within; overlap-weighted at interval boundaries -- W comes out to 11.7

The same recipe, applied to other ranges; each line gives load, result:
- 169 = 10.7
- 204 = 12.2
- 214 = 11.8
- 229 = 11.7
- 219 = 11.7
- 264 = 10.9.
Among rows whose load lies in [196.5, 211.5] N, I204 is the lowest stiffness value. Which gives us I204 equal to 11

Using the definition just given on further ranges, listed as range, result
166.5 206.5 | 10.7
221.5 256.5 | 8.86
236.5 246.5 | 9.08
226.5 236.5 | 10.5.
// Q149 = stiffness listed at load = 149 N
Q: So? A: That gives 11.4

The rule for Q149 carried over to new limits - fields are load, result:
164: 11.5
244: 9.08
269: 12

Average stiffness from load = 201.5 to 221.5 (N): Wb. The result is 11.8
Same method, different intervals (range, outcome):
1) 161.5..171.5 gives 11.1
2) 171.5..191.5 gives 11.5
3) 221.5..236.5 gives 11.1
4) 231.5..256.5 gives 9.42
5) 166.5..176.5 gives 11.2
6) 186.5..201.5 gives 11.4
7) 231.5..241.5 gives 10.1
